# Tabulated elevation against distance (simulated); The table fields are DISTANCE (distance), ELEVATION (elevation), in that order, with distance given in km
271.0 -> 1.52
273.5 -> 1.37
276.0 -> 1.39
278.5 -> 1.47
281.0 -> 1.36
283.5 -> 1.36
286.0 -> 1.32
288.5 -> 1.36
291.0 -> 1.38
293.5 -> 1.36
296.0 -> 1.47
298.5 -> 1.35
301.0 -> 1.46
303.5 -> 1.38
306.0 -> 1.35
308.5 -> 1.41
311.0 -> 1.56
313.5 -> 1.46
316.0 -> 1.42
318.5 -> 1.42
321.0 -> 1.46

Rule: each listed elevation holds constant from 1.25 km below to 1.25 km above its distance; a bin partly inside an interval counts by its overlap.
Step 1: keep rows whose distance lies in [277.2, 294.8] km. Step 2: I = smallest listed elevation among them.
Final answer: 1.32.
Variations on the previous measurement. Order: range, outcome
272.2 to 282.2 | 1.36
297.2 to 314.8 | 1.35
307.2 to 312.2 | 1.41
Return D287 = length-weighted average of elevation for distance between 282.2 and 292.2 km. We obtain 1.35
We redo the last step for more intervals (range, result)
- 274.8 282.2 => 1.41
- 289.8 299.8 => 1.39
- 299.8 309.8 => 1.4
